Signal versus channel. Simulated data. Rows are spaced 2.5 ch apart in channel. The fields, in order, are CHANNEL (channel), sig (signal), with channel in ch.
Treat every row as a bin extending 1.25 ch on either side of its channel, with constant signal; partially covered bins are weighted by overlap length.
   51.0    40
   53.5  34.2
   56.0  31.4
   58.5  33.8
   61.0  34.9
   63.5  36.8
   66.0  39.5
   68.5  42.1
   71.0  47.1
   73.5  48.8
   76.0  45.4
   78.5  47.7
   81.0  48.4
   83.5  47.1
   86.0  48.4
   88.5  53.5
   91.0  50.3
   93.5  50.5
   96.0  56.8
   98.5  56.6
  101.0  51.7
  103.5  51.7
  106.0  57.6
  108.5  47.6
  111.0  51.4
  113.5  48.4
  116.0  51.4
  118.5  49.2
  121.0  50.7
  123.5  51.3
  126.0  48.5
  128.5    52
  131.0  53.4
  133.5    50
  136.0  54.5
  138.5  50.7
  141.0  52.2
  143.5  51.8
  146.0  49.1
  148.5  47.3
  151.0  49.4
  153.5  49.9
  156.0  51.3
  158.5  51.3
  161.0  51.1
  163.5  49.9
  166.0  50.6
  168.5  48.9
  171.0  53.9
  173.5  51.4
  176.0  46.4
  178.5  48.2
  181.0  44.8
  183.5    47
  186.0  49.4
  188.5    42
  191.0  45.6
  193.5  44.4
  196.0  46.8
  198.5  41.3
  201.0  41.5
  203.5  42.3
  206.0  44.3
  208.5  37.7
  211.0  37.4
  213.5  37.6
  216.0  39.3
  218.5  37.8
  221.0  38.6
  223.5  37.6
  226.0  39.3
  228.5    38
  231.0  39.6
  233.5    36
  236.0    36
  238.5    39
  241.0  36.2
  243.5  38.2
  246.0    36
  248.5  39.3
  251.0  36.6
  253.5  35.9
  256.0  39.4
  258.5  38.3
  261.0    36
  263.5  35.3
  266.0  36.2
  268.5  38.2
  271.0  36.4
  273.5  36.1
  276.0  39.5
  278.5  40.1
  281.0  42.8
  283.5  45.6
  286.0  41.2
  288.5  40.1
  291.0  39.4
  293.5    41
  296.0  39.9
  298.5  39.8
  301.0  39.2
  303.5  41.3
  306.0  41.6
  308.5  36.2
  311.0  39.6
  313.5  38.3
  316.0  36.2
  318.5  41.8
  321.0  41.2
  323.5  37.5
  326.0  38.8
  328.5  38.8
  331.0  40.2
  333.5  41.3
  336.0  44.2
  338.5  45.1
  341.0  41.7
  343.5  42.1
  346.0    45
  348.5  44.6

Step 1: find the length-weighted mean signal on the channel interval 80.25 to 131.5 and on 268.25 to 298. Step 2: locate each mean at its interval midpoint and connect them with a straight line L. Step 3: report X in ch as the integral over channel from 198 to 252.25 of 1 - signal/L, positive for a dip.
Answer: 6.4 ch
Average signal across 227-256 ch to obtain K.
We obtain 37.5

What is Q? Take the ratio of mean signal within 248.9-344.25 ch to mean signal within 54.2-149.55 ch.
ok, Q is 0.8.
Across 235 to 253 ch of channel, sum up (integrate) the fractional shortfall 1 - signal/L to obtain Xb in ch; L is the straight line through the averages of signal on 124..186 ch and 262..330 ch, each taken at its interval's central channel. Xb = 2.5 ch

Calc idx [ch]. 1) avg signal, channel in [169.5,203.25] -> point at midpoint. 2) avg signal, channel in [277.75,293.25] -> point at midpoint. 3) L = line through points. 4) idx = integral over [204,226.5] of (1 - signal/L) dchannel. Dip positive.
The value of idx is 3.0 ch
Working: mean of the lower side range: 46.3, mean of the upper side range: 41.5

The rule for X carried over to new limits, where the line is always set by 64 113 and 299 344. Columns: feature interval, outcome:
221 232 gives 1.3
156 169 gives -1.1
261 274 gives 1.8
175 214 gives 1.4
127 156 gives -2.2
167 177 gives -0.9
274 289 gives 0.2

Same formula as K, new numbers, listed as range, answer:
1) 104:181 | 50.6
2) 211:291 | 38.3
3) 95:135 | 51.8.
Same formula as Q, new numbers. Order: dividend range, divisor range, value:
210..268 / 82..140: 0.73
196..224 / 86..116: 0.77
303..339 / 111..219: 0.84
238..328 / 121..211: 0.81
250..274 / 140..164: 0.73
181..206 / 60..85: 1.01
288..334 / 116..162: 0.78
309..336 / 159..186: 0.80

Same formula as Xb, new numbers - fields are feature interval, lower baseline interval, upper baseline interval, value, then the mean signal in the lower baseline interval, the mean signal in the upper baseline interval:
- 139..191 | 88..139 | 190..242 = -3.9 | 51.8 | 39.8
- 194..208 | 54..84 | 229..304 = -1.2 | 41.6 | 38.6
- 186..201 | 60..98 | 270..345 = -0.3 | 46.8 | 40.3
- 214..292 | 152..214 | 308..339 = 8.6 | 46.3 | 39.9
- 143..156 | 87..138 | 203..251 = -0.6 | 51.8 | 38.3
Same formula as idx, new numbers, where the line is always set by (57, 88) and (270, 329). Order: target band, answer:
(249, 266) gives 1.4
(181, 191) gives -1.0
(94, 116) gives -4.9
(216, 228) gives 0.8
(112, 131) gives -3.5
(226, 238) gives 0.9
